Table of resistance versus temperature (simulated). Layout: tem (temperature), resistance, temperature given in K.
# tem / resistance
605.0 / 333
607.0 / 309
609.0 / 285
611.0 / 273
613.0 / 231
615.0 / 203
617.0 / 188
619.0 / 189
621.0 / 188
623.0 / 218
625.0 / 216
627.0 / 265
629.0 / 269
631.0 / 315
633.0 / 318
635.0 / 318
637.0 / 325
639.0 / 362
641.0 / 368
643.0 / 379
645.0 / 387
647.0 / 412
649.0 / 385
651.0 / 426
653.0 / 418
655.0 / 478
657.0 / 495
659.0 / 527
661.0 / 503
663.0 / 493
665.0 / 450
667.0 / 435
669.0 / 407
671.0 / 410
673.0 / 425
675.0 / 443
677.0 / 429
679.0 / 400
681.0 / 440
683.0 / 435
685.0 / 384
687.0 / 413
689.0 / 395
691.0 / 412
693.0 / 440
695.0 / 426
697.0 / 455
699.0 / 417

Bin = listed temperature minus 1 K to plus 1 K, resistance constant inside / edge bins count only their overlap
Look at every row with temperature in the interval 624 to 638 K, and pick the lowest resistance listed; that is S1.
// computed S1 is 216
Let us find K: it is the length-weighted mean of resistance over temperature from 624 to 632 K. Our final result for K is 266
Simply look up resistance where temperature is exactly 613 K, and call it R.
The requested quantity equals 231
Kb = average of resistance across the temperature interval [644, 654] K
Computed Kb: 406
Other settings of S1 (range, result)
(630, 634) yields 315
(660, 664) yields 493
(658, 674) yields 407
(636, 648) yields 325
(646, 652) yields 385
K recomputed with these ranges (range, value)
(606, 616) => 260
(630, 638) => 319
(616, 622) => 188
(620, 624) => 203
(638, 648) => 382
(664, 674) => 425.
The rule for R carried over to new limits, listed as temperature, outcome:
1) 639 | 362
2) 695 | 426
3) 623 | 218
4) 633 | 318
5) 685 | 384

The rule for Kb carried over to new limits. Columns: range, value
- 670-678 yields 427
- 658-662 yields 515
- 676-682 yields 423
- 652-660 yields 480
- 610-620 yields 217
